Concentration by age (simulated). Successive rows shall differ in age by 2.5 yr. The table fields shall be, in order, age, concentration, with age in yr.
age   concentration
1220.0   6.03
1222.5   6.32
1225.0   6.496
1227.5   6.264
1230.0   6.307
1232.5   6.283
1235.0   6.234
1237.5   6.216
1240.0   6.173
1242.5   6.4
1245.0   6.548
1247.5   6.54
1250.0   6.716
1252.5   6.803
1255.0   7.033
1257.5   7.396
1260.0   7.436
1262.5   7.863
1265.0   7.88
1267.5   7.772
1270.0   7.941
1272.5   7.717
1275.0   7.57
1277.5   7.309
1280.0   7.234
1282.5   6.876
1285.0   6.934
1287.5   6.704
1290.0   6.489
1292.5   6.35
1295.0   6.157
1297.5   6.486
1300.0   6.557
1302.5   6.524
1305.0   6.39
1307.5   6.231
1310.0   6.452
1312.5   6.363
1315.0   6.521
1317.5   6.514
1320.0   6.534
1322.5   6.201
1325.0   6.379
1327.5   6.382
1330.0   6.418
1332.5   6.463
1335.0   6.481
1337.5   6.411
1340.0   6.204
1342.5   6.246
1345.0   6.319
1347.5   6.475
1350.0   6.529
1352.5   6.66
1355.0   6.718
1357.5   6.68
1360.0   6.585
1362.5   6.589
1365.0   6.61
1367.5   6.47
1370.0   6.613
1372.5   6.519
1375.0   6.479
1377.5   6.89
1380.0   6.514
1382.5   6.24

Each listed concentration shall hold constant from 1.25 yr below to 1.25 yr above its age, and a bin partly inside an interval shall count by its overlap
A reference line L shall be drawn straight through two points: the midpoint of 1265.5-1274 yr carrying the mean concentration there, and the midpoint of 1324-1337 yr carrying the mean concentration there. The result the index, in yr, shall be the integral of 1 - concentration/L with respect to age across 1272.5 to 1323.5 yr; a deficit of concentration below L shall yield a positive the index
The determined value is 3.7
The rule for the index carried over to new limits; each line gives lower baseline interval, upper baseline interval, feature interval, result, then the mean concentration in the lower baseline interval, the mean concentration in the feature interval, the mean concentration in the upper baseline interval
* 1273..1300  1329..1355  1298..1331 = 1.02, 6.82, 6.42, 6.43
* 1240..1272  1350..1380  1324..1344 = 1.17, 7.17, 6.37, 6.61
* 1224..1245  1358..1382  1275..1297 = -1.32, 6.31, 6.79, 6.58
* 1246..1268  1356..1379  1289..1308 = 1.63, 7.25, 6.4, 6.6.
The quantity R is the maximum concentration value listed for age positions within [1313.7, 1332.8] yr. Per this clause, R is 6.534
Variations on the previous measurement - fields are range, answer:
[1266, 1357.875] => 7.941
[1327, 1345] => 6.481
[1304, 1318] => 6.521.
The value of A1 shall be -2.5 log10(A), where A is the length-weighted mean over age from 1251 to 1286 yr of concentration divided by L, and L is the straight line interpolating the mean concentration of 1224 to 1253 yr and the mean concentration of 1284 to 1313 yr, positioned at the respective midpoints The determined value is -0.15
